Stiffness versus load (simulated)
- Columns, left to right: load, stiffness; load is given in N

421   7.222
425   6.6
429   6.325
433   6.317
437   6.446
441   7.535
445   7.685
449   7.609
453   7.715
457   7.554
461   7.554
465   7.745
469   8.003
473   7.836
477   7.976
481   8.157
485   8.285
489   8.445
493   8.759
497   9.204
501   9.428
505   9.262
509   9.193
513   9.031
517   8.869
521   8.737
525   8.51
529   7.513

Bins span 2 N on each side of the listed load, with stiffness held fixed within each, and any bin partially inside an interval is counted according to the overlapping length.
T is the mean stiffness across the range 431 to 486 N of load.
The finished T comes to 7.59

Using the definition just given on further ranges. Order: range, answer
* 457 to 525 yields 8.5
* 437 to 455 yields 7.5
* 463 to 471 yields 7.87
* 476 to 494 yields 8.32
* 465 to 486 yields 8.01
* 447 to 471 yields 7.7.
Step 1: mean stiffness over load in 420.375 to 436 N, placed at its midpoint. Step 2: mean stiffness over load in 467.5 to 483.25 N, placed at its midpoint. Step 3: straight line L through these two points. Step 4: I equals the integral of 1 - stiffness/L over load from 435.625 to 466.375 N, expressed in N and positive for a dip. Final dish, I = -1.0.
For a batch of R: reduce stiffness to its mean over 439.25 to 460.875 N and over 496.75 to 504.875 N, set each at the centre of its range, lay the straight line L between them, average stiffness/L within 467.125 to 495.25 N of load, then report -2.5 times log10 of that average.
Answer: 0.06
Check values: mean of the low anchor 7.61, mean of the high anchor 9.33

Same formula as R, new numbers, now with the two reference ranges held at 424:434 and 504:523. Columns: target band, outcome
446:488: -0.04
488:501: -0.06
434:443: -0.03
